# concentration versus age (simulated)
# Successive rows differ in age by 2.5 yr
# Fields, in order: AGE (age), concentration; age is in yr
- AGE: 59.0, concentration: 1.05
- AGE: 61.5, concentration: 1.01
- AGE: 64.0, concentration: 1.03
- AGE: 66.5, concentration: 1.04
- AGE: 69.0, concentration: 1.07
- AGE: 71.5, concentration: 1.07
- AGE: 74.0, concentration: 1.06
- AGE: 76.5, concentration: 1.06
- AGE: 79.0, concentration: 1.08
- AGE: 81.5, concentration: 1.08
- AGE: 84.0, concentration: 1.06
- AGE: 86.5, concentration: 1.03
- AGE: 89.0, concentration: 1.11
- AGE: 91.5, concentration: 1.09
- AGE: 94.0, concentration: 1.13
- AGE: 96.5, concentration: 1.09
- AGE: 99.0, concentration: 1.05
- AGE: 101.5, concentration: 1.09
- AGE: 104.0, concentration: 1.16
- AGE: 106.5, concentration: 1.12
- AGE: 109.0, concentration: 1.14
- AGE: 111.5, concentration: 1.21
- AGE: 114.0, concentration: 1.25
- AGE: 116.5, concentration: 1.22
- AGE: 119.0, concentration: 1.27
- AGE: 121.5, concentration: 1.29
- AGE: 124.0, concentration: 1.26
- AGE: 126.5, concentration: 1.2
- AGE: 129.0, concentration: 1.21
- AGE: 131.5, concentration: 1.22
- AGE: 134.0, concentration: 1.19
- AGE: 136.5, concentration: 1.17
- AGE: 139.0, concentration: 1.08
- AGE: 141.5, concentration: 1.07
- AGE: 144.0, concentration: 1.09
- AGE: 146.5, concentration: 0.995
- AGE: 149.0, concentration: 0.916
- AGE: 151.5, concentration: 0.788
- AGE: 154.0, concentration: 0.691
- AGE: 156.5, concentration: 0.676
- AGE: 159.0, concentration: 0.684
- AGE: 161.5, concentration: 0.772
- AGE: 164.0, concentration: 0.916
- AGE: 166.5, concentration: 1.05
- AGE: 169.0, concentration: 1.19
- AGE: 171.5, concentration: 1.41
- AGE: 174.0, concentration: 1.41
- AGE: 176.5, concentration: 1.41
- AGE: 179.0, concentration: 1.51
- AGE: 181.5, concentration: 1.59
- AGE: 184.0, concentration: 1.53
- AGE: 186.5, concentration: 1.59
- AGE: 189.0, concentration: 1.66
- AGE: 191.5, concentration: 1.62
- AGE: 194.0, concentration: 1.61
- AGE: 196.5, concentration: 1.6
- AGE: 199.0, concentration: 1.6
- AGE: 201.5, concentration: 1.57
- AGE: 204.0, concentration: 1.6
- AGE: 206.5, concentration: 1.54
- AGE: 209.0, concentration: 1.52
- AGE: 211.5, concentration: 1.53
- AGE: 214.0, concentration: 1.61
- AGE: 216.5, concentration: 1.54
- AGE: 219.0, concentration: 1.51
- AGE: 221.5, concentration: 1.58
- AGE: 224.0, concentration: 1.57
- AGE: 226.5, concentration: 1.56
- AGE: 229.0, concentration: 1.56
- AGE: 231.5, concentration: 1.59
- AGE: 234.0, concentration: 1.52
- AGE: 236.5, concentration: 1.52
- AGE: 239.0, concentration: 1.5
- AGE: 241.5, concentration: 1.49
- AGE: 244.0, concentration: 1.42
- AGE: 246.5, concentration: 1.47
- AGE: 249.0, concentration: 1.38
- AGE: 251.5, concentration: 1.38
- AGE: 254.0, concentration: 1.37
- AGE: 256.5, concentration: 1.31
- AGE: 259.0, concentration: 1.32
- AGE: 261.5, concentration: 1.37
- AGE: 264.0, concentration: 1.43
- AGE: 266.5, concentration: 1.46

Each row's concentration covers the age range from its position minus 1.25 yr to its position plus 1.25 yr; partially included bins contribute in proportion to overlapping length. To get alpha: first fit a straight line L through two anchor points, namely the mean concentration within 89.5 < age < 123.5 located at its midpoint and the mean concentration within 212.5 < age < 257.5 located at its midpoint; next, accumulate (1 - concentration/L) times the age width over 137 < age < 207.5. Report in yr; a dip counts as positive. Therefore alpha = 4.6 yr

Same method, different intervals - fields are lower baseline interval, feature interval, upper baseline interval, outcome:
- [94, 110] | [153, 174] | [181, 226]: 6.66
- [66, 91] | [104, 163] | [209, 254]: 7.27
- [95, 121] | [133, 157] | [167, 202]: 6.37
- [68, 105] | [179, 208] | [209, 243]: -3.09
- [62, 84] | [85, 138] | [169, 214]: 2.15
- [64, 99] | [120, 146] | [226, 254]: 0.66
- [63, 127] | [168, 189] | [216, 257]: -2.03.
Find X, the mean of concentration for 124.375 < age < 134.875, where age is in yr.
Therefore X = 1.21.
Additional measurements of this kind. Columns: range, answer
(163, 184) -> 1.33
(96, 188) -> 1.15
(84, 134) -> 1.16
